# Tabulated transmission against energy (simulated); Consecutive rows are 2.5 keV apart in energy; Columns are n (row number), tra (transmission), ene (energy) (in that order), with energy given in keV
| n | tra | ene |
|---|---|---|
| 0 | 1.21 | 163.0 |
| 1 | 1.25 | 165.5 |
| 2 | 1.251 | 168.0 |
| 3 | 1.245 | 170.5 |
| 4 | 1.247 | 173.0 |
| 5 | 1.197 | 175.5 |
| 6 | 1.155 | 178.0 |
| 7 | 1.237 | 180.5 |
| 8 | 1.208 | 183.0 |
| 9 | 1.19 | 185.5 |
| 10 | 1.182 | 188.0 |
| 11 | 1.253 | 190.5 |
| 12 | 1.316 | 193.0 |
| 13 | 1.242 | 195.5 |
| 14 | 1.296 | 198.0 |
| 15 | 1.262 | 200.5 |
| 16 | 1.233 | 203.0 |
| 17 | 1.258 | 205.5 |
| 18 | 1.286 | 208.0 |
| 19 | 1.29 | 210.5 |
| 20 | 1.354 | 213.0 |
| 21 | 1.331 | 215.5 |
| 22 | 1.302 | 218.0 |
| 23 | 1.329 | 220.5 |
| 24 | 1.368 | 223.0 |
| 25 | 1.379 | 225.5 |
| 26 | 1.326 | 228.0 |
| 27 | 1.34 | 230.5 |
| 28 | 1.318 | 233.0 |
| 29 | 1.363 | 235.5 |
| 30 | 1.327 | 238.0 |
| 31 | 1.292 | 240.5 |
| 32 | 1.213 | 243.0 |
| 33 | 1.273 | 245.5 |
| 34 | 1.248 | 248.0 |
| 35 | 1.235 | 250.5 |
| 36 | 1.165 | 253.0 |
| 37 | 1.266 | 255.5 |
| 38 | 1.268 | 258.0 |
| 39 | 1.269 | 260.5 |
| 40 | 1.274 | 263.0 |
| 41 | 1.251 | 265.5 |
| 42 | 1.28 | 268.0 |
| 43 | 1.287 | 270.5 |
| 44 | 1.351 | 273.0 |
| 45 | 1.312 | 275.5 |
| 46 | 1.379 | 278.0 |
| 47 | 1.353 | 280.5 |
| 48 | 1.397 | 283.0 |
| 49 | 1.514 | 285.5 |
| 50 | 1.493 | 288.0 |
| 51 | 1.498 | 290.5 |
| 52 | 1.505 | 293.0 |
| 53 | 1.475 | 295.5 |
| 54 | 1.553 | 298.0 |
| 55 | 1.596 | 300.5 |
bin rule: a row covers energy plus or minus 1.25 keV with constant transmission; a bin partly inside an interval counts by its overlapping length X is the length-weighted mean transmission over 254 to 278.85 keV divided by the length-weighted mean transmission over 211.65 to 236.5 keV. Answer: 0.96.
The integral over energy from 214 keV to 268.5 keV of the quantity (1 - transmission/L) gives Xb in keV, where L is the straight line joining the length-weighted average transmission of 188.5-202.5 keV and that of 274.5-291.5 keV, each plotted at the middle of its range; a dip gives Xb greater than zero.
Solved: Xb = 2.2 keV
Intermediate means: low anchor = 1.27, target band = 1.29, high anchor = 1.42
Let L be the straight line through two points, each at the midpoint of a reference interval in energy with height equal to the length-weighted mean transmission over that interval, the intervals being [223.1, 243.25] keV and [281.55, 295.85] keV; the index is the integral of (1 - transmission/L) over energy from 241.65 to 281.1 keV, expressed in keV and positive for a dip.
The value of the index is 3.64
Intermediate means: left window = 1.33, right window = 1.48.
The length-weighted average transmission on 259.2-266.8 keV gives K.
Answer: 1.26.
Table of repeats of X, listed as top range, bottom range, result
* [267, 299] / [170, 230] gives 1.11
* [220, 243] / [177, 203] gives 1.08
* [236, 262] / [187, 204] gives 1.00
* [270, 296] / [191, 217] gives 1.10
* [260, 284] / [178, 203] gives 1.06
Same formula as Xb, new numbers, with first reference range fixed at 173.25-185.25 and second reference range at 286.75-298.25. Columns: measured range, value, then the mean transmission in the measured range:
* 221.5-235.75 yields -0.2 keV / 1.35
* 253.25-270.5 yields 1.9 keV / 1.26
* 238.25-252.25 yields 1.2 keV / 1.25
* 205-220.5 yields -0.2 keV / 1.31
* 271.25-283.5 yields 0.9 keV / 1.35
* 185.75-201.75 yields -0.2 keV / 1.25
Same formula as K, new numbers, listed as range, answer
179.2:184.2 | 1.22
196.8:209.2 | 1.27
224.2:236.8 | 1.35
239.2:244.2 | 1.25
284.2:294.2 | 1.5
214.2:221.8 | 1.32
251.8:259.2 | 1.23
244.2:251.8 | 1.25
